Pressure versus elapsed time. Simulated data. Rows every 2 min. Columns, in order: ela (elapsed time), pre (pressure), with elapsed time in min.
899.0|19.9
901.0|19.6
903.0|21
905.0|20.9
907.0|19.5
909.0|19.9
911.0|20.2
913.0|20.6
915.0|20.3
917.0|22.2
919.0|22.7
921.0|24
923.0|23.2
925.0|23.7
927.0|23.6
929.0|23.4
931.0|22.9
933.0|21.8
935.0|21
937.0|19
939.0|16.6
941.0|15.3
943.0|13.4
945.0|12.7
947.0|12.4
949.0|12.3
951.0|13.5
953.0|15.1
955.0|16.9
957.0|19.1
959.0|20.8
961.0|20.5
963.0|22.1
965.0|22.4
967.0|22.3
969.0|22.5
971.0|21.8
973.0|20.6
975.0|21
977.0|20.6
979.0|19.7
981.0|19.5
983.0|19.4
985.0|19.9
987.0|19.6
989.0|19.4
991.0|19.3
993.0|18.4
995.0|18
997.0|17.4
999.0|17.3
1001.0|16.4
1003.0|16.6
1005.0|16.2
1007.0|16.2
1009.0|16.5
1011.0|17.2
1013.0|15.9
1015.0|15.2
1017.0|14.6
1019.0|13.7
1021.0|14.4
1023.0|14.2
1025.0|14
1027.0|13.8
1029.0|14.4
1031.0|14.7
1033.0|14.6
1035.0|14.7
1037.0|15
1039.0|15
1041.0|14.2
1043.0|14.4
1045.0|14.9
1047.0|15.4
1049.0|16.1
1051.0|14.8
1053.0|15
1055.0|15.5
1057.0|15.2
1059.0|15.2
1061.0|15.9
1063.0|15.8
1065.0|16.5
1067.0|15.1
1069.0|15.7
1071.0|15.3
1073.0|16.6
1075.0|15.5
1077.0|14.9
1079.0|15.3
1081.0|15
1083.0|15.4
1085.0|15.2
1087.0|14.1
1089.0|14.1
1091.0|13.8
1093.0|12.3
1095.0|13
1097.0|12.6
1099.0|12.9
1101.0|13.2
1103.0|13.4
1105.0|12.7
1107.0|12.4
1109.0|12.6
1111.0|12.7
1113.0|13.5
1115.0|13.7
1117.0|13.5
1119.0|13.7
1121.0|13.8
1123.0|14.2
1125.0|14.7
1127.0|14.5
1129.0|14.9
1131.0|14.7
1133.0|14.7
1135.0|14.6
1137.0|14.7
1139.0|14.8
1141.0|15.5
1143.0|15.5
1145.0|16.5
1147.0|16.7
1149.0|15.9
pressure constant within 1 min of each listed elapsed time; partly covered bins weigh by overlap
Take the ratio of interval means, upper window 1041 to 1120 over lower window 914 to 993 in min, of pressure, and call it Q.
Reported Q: 0.73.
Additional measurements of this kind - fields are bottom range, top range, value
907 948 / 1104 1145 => 0.71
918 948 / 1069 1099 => 0.74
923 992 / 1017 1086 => 0.78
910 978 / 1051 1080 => 0.79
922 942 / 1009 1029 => 0.71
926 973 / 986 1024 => 0.89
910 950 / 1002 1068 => 0.78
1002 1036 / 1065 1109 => 0.94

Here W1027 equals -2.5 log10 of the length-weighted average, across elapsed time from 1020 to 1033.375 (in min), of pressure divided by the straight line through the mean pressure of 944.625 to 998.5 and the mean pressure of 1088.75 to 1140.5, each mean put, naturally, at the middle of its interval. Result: 0.18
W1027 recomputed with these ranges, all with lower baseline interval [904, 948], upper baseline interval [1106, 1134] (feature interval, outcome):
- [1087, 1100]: 0.12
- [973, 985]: -0.10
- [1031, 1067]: 0.06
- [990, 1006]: 0.02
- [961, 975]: -0.17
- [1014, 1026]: 0.18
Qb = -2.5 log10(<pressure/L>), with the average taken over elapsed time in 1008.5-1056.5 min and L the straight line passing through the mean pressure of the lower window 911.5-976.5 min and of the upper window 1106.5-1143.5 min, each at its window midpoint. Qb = 0.140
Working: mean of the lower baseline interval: 19.7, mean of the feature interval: 14.9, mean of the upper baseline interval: 14.1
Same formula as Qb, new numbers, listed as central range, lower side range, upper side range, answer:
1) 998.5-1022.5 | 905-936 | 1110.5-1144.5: 0.18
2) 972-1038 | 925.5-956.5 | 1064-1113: -0.06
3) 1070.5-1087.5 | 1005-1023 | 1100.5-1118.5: -0.11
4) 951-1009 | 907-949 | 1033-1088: -0.07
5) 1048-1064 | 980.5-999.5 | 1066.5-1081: 0.05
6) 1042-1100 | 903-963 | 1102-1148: 0.06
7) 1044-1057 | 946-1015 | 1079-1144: 0.05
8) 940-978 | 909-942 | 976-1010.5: 0.09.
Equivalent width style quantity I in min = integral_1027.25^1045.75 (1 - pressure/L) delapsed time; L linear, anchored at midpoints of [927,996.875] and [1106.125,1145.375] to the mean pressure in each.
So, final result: 2.4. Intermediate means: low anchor 19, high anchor 14.2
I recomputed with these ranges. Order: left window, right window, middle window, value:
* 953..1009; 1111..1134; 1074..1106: 2.82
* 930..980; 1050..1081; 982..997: -1.16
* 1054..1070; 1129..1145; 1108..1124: 1.82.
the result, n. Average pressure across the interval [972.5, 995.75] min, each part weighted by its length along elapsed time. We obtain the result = 19.6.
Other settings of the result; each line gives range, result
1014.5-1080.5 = 15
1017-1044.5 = 14.4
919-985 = 19.5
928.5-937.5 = 21.7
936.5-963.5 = 16.3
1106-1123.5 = 13.3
